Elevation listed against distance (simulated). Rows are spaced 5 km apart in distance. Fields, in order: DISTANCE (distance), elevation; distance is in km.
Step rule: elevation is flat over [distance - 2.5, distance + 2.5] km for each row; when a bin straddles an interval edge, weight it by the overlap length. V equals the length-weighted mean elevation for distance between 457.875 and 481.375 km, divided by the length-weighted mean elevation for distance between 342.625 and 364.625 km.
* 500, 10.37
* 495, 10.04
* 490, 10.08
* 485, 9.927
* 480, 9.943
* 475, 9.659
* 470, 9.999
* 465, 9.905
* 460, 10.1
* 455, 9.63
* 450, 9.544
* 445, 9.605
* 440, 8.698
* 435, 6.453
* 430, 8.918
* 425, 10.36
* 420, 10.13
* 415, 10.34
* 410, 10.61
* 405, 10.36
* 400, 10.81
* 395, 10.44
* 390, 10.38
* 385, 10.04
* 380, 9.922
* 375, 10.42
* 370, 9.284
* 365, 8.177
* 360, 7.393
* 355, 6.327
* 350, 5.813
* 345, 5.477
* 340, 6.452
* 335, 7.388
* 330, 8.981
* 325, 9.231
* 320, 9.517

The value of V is 1.54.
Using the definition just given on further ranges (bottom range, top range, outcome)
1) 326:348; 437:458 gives 1.30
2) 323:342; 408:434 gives 1.23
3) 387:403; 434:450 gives 0.82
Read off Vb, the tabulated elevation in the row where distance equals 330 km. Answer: 8.981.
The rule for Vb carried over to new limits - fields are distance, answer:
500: 10.37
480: 9.943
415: 10.34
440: 8.698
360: 7.393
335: 7.388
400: 10.81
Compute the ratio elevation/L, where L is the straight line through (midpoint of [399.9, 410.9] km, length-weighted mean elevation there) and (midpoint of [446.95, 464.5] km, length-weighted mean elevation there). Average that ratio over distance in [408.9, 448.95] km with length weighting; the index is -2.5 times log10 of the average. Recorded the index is 0.09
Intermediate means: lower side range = 10.5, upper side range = 9.77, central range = 9.35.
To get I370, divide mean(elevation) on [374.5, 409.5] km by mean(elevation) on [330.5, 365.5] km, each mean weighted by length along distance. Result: 1.53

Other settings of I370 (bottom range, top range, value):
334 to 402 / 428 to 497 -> 1.12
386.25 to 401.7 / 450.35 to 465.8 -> 0.94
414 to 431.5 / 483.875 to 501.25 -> 1.01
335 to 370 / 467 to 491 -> 1.45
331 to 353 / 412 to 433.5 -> 1.51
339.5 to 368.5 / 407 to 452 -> 1.40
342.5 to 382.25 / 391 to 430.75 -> 1.32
